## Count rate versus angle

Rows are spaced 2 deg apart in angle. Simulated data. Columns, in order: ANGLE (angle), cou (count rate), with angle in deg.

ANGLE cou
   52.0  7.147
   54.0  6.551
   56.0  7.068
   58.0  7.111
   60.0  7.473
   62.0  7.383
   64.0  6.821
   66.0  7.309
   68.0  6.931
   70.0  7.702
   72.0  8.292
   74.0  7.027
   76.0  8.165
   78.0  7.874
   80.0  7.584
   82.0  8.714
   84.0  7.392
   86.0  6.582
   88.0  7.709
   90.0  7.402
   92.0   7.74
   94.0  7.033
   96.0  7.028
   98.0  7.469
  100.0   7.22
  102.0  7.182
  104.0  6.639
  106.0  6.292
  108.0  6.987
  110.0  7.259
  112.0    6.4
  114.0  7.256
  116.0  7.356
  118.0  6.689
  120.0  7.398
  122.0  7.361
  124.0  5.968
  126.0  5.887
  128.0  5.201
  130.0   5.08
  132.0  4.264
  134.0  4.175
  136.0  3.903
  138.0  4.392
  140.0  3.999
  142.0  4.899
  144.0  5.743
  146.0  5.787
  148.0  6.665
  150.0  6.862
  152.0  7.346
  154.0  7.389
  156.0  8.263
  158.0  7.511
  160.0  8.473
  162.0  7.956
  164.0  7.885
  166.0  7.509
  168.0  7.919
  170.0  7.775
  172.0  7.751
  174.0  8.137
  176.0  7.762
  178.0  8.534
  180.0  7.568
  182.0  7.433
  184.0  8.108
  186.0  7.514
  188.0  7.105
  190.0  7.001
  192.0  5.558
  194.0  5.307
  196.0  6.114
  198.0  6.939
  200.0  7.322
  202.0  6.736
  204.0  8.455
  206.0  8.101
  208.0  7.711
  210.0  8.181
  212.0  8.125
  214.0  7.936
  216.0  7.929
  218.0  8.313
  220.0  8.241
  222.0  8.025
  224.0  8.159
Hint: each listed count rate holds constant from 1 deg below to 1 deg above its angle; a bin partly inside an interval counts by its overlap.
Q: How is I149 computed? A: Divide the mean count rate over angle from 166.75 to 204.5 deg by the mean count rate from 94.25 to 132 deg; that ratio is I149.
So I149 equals 1.10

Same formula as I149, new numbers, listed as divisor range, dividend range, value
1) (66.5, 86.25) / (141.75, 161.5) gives 0.91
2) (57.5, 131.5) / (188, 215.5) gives 1.02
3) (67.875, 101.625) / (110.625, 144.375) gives 0.75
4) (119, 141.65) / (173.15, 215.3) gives 1.42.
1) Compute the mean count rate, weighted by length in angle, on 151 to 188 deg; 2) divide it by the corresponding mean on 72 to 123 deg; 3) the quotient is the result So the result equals 1.07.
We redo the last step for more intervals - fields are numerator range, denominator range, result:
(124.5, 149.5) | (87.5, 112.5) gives 0.71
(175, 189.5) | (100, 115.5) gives 1.12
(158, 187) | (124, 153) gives 1.48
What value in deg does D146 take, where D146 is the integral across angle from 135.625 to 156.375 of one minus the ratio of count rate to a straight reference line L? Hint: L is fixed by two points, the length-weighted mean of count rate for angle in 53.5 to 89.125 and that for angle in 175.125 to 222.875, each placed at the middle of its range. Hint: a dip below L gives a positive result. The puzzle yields 4.3 deg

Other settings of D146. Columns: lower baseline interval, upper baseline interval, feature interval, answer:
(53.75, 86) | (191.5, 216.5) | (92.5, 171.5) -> 8.42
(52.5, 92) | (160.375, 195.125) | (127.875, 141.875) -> 5.72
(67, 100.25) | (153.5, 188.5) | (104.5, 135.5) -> 5.84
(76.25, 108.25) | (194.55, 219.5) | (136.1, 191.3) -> 3.09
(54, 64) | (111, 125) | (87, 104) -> -0.73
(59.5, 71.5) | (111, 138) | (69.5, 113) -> -4.36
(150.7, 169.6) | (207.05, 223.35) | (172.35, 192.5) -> 0.94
